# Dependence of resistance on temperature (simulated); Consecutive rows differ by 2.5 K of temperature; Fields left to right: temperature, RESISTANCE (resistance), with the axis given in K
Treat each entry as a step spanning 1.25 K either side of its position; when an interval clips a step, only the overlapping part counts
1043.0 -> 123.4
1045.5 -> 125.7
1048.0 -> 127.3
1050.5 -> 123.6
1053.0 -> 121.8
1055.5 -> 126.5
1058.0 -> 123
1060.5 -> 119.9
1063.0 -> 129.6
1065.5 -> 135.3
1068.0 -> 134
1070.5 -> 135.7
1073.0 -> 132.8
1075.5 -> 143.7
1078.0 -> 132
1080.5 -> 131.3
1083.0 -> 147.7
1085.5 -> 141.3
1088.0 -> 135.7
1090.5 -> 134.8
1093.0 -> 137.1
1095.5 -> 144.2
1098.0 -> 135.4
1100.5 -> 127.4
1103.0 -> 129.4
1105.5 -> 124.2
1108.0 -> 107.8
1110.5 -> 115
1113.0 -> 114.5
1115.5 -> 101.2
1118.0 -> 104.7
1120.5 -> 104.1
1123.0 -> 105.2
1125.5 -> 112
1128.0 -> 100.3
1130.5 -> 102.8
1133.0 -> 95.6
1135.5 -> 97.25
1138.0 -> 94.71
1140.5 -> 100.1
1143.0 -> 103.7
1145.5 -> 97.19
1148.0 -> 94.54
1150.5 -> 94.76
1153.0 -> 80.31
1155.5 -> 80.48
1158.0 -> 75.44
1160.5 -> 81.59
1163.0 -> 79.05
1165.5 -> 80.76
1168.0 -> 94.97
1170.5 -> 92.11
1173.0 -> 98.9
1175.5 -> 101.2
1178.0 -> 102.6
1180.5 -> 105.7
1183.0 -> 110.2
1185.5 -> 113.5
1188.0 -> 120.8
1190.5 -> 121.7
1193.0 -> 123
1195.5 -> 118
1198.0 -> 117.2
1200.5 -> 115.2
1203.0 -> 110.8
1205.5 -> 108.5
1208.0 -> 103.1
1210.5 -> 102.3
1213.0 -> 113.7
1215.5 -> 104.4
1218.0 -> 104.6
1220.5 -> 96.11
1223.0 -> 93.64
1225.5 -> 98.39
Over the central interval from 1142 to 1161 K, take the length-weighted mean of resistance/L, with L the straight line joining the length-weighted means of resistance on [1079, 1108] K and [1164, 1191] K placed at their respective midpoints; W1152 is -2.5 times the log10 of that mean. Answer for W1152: 0.26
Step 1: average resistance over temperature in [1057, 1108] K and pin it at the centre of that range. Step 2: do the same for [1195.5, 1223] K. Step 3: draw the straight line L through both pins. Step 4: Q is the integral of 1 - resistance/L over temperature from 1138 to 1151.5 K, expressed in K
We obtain 2.5 K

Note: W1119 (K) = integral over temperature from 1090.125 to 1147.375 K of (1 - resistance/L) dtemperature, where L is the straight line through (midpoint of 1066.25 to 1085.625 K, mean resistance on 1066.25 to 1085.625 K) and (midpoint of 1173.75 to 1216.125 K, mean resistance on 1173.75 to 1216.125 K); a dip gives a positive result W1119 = 7.2 K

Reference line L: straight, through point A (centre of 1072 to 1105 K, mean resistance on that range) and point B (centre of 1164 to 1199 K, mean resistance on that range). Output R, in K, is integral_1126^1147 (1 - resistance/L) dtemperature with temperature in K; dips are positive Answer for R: 3.8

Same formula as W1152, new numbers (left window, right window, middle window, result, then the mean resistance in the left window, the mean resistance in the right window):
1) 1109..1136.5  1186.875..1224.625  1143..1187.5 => 0.15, 105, 110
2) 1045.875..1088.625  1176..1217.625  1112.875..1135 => 0.18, 132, 112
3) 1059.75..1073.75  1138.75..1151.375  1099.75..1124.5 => -0.01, 132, 98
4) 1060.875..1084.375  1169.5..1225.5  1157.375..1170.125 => 0.35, 135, 108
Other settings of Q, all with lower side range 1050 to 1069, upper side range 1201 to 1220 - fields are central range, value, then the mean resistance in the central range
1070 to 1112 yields -3.4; 133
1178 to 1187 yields 0.1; 109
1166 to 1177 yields 1.6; 95.8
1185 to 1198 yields -1.2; 120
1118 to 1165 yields 8.7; 94.5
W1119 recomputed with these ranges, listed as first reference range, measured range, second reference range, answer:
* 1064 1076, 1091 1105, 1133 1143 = -1.6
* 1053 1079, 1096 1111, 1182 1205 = 0.2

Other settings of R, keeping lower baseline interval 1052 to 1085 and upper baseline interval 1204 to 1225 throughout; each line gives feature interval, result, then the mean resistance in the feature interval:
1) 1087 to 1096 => -0.70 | 137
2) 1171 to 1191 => 0.28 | 108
